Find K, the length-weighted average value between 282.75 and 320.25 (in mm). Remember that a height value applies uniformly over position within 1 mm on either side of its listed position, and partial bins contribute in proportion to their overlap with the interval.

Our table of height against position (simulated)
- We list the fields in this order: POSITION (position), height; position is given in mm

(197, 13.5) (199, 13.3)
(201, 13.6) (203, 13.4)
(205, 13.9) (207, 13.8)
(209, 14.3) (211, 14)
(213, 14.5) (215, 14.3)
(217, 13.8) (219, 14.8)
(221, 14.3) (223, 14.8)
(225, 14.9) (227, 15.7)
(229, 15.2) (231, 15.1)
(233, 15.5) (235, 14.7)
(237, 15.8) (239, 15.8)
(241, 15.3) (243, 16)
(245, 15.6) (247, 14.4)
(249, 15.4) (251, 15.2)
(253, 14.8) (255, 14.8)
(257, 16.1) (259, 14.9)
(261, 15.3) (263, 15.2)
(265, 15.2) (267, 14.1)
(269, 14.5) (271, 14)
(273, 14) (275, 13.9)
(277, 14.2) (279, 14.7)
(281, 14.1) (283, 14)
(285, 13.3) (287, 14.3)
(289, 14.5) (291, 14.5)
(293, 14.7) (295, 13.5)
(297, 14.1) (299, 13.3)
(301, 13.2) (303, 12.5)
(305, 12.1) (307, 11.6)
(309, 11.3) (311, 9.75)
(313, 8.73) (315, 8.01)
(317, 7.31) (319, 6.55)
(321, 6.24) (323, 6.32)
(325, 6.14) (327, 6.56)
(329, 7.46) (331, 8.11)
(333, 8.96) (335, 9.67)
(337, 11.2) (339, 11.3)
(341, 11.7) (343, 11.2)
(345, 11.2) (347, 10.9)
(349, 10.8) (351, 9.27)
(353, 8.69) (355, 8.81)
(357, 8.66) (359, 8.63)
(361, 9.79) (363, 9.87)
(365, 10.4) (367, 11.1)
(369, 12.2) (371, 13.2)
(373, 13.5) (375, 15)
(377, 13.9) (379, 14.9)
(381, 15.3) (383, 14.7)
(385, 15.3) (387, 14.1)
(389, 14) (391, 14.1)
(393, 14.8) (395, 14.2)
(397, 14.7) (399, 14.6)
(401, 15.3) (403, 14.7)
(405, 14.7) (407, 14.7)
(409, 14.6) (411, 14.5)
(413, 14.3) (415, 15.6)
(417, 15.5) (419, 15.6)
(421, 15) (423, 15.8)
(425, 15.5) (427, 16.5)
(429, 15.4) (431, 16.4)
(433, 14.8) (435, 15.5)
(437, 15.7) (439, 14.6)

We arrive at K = 11.9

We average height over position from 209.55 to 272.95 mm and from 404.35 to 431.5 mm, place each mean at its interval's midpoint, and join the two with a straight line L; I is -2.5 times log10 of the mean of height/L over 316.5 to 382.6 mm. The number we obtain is 0.43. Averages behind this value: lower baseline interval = 14.9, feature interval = 10.2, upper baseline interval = 15.3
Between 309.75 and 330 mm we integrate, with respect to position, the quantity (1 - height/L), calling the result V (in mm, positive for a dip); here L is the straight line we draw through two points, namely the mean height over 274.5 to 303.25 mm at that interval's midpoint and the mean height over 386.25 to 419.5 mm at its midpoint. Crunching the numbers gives 9.7 mm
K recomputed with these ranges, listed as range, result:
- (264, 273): 14.4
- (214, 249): 15.1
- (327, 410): 12.1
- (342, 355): 10.2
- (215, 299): 14.7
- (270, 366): 10.9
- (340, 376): 10.8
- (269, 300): 14.1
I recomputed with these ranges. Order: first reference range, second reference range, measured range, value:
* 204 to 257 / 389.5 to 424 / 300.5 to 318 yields 0.39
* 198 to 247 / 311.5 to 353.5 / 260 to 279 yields -0.19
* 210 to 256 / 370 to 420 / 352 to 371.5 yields 0.41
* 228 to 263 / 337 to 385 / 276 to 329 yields 0.20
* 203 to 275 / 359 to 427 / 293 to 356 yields 0.40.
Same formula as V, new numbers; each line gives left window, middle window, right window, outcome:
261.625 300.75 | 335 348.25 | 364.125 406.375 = 2.8 mm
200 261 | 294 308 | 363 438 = 1.7 mm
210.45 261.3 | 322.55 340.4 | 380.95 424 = 7.6 mm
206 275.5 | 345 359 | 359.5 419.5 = 4.5 mm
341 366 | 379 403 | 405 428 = -3.0 mm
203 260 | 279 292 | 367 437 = 0.6 mm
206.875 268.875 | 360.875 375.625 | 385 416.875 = 2.8 mm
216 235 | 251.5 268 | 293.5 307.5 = -1.2 mm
